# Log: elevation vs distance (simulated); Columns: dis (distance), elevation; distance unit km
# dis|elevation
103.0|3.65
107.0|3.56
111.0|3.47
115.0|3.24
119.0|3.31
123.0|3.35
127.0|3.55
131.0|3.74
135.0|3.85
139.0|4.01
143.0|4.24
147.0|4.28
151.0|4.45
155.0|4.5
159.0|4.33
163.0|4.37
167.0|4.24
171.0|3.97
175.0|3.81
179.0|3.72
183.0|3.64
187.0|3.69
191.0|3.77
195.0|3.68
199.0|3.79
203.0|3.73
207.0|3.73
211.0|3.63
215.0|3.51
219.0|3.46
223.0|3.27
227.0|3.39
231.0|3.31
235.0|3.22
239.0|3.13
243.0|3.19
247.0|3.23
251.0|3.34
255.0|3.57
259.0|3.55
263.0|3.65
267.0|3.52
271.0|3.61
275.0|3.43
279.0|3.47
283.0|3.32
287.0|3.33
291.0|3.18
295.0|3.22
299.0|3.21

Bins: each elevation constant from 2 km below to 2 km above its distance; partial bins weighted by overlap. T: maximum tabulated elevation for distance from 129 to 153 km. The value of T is 4.45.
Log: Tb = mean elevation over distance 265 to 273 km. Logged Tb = 3.56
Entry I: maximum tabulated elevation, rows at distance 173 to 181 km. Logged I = 3.81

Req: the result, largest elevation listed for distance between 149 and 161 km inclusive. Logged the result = 4.5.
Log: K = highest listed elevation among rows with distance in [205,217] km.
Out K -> 3.73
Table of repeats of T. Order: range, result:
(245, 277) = 3.65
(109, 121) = 3.47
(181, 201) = 3.79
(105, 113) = 3.56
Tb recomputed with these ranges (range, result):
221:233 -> 3.32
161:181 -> 4.02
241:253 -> 3.25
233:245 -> 3.18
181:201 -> 3.71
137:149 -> 4.18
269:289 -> 3.43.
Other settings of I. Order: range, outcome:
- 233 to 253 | 3.34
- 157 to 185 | 4.37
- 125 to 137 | 3.85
